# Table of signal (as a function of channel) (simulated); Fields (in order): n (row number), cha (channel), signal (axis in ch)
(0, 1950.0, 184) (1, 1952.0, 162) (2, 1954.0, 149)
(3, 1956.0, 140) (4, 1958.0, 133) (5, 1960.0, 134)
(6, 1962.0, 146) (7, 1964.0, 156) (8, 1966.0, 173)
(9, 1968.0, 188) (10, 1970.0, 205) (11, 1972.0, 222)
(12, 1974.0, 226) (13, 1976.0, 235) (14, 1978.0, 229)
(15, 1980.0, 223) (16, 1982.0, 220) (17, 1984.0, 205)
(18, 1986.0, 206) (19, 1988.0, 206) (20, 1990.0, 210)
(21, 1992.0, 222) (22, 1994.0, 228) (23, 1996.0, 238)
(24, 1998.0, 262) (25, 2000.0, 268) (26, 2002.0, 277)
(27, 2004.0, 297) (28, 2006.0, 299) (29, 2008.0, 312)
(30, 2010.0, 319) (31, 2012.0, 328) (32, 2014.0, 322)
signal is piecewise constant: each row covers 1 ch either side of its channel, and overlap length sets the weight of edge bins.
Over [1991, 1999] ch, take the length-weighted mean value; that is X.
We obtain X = 238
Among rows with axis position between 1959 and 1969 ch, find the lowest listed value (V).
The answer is 134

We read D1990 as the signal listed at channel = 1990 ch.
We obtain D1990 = 210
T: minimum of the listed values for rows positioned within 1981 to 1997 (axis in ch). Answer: 205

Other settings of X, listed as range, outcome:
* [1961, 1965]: 151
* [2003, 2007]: 298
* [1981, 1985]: 212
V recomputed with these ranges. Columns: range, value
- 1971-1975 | 222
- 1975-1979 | 229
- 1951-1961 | 133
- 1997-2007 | 262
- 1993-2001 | 228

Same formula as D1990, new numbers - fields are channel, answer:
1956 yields 140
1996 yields 238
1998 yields 262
